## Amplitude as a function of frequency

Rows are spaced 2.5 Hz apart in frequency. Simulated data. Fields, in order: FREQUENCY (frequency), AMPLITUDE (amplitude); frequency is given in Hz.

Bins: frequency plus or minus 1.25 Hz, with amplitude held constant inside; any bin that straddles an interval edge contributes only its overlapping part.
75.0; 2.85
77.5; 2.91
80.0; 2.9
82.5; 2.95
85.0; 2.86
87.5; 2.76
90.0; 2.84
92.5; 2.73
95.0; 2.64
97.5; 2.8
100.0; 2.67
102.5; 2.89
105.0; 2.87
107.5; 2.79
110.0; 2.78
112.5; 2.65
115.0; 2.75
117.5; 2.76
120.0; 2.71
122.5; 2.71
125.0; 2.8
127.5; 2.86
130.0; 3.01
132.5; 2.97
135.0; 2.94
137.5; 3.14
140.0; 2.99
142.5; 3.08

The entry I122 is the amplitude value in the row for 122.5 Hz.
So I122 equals 2.71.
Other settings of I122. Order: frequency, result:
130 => 3.01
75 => 2.85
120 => 2.71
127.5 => 2.86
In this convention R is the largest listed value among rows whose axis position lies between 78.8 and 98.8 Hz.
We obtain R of 2.95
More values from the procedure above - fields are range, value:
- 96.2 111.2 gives 2.89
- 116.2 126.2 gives 2.8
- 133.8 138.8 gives 3.14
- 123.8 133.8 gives 3.01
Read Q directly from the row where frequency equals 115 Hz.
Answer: 2.75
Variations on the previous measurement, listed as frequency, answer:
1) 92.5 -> 2.73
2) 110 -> 2.78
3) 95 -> 2.64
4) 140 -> 2.99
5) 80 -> 2.9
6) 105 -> 2.87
